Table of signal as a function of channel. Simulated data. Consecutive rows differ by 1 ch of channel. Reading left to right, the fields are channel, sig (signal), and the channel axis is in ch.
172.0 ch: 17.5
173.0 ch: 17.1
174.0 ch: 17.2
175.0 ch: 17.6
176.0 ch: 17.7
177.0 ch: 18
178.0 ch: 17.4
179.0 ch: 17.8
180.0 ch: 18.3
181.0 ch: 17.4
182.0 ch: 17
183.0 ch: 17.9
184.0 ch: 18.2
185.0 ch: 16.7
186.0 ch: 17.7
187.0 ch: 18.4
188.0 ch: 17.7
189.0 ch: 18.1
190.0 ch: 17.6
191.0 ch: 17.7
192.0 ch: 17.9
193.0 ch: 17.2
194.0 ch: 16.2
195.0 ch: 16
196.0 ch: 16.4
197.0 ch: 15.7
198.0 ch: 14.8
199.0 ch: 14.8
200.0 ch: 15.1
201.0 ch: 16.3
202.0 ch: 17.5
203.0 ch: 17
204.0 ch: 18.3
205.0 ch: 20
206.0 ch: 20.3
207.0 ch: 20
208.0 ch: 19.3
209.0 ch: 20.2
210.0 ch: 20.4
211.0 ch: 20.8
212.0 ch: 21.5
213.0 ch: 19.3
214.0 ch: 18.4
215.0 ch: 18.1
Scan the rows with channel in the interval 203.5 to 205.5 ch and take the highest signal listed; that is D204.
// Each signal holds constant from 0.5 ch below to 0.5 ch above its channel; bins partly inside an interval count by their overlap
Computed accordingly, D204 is 20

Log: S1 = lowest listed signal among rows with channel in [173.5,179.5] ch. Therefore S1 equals 17.2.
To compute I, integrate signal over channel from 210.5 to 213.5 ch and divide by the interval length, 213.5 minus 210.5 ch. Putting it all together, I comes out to 20.5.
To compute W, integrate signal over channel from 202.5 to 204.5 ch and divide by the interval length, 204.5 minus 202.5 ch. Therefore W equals 17.6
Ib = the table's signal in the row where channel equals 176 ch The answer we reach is 17.7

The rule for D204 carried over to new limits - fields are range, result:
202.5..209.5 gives 20.3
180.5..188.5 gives 18.4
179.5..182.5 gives 18.3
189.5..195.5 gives 17.9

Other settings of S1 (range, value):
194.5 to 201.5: 14.8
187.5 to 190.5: 17.6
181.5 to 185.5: 16.7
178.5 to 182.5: 17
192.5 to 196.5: 16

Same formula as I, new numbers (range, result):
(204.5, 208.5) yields 19.9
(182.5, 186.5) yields 17.6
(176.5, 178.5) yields 17.7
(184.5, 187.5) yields 17.6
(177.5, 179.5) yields 17.6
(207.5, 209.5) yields 19.8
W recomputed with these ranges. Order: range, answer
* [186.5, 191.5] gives 17.9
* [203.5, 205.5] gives 19.1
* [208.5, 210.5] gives 20.3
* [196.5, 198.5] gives 15.2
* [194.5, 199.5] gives 15.5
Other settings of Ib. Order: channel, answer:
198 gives 14.8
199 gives 14.8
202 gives 17.5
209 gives 20.2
